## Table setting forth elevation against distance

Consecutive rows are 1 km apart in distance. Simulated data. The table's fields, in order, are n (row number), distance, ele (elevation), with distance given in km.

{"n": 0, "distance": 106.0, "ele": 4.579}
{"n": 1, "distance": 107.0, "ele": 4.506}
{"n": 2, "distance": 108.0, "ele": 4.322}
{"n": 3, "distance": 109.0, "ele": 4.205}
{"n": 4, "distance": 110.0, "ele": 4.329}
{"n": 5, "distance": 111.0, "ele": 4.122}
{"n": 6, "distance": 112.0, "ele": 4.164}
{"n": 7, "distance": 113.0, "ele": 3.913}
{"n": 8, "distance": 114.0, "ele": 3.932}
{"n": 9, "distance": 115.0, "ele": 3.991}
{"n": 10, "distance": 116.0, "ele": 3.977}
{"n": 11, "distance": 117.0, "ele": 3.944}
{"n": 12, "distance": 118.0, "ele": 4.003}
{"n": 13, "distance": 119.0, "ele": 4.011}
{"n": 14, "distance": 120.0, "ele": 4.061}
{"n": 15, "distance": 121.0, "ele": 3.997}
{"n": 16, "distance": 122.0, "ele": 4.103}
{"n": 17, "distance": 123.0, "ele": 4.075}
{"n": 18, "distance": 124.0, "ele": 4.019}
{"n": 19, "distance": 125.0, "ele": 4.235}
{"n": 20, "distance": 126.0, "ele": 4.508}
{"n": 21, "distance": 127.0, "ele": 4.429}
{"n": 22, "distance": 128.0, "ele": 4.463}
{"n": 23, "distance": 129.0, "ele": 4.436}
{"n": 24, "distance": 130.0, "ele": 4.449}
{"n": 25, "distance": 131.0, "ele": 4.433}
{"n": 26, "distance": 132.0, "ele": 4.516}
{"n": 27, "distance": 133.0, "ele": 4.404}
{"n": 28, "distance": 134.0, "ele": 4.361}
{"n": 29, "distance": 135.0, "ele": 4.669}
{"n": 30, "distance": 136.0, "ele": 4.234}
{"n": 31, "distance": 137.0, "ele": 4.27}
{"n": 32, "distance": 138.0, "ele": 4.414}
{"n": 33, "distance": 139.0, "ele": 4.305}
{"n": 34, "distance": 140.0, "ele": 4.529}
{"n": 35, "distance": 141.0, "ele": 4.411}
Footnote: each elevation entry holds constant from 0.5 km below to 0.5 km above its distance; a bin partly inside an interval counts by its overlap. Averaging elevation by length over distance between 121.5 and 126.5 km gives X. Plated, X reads 4.19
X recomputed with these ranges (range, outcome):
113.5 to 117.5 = 3.96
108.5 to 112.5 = 4.21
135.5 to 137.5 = 4.25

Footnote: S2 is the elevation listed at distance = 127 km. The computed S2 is 4.429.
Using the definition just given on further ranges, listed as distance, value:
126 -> 4.508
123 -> 4.075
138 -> 4.414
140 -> 4.529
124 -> 4.019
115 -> 3.991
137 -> 4.27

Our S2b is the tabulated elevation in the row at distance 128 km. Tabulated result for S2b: 4.463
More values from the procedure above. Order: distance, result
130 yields 4.449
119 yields 4.011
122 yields 4.103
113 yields 3.913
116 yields 3.977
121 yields 3.997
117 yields 3.944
